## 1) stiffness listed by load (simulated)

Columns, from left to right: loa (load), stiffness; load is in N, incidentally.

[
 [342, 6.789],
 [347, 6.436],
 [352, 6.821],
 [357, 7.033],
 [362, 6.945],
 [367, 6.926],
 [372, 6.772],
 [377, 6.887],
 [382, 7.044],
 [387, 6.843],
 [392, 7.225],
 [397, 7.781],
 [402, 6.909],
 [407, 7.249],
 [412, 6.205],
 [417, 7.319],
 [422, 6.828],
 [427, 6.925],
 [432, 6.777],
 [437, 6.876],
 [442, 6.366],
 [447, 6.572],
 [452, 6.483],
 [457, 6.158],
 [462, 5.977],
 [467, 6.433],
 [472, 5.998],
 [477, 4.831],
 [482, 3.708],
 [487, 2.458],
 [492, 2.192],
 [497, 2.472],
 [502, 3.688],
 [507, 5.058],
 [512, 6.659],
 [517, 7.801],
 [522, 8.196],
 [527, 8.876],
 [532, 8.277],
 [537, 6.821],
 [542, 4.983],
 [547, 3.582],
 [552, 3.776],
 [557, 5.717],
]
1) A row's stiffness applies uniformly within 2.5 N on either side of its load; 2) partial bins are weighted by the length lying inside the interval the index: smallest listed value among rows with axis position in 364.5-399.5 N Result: 6.772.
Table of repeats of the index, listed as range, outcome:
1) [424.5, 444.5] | 6.366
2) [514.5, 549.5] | 3.582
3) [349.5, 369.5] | 6.821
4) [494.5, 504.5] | 2.472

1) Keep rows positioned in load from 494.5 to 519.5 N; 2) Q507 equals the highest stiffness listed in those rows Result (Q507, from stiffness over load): 7.801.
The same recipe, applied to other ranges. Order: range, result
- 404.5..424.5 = 7.319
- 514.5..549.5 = 8.876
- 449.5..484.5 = 6.483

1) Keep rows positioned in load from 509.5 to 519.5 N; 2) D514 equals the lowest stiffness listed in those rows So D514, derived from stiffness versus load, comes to 6.659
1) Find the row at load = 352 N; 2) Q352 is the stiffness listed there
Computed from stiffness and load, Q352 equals 6.821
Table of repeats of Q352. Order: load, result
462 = 5.977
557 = 5.717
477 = 4.831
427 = 6.925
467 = 6.433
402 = 6.909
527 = 8.876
